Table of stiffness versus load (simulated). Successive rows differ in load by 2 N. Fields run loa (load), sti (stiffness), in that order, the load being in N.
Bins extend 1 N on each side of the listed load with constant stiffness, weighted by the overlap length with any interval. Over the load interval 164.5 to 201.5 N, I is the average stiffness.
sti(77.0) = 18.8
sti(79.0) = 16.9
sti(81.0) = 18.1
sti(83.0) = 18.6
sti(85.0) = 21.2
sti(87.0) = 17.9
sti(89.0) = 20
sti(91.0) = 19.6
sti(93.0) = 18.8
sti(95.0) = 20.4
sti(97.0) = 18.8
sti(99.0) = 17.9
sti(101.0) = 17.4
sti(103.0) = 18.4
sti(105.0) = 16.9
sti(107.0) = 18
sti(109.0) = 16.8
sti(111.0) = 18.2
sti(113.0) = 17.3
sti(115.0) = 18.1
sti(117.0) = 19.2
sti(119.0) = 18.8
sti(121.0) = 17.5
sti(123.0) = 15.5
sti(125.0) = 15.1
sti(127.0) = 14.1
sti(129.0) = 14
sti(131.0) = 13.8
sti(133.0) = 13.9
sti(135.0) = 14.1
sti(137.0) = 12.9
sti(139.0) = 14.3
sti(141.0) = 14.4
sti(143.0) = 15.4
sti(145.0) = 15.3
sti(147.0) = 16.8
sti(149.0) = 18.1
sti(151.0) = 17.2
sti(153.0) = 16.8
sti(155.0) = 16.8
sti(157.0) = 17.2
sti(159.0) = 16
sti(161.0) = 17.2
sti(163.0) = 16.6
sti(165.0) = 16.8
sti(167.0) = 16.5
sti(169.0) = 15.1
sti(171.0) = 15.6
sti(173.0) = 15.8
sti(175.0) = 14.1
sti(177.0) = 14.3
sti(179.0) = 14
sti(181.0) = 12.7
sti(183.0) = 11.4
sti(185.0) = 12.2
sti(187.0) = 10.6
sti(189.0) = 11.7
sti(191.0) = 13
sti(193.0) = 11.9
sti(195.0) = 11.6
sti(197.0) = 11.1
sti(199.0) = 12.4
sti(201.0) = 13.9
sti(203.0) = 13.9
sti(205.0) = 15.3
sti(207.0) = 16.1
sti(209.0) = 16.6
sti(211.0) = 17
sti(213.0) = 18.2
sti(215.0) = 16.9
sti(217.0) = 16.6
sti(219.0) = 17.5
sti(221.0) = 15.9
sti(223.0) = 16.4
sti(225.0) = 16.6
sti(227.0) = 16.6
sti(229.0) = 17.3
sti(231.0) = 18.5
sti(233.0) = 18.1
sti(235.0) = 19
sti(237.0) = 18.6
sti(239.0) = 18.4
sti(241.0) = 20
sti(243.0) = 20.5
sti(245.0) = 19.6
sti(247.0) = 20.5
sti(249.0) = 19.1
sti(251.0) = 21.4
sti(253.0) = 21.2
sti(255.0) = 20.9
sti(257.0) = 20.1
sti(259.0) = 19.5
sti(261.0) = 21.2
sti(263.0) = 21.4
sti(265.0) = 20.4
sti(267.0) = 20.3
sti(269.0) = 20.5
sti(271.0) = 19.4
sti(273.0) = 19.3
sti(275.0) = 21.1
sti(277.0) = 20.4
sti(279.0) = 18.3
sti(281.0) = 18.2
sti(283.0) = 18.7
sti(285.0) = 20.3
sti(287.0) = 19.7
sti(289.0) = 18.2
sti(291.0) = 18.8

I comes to 13.4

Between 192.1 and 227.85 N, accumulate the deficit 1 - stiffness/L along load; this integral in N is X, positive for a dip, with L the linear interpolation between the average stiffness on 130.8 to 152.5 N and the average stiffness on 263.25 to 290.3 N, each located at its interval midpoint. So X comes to 4.5 N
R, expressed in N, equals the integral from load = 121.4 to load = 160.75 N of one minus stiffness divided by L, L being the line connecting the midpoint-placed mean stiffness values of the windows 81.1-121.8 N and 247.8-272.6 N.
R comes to 7.37 N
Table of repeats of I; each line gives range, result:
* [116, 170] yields 15.9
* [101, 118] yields 17.8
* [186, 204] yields 12.2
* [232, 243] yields 19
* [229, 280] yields 19.9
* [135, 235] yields 15.3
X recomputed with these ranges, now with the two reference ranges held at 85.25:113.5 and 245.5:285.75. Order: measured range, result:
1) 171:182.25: 2.90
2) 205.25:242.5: 4.21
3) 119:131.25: 2.15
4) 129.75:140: 2.71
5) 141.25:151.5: 1.37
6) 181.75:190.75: 3.57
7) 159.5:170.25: 1.51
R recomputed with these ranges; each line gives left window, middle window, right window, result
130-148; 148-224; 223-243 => 5.88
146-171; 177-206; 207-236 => 7.44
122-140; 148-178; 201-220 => -2.48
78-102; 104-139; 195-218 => 3.44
